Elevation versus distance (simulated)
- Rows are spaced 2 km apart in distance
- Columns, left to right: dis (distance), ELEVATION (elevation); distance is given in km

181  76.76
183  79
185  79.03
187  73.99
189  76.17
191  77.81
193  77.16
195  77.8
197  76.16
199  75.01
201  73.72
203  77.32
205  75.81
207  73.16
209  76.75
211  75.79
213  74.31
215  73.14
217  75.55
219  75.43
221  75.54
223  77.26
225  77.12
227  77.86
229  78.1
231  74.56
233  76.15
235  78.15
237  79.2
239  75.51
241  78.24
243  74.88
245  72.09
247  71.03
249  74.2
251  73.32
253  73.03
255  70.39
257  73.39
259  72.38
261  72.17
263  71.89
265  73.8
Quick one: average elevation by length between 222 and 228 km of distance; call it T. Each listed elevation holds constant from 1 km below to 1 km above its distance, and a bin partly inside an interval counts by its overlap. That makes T 77.4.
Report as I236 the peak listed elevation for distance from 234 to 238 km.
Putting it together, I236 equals 79.2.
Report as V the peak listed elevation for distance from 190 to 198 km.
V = 77.81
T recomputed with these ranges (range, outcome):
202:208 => 75.4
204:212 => 75.4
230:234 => 75.4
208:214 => 75.6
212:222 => 74.8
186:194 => 76.3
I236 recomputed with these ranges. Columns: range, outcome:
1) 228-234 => 78.1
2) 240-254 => 78.24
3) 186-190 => 76.17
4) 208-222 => 76.75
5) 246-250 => 74.2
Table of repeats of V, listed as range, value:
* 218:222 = 75.54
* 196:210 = 77.32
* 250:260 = 73.39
